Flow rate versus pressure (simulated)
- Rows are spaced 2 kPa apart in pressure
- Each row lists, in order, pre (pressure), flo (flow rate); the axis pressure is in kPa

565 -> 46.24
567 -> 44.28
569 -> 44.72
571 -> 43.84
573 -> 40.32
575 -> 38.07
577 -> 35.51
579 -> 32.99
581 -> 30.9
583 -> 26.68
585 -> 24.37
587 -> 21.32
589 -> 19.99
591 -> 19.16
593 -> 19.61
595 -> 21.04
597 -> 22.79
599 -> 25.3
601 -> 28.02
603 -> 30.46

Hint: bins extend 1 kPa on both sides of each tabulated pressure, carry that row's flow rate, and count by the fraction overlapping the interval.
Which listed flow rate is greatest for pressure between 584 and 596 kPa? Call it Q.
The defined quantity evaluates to 24.37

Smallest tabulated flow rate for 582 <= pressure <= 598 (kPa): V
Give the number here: 19.16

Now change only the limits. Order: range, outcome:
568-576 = 38.07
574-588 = 21.32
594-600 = 21.04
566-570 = 44.28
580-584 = 26.68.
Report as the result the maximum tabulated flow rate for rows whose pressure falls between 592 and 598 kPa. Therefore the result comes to 22.79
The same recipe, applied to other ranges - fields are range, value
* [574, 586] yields 38.07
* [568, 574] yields 44.72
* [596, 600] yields 25.3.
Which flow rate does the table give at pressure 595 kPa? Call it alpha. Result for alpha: 21.04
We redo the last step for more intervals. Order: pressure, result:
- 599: 25.3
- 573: 40.32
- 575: 38.07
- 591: 19.16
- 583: 26.68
